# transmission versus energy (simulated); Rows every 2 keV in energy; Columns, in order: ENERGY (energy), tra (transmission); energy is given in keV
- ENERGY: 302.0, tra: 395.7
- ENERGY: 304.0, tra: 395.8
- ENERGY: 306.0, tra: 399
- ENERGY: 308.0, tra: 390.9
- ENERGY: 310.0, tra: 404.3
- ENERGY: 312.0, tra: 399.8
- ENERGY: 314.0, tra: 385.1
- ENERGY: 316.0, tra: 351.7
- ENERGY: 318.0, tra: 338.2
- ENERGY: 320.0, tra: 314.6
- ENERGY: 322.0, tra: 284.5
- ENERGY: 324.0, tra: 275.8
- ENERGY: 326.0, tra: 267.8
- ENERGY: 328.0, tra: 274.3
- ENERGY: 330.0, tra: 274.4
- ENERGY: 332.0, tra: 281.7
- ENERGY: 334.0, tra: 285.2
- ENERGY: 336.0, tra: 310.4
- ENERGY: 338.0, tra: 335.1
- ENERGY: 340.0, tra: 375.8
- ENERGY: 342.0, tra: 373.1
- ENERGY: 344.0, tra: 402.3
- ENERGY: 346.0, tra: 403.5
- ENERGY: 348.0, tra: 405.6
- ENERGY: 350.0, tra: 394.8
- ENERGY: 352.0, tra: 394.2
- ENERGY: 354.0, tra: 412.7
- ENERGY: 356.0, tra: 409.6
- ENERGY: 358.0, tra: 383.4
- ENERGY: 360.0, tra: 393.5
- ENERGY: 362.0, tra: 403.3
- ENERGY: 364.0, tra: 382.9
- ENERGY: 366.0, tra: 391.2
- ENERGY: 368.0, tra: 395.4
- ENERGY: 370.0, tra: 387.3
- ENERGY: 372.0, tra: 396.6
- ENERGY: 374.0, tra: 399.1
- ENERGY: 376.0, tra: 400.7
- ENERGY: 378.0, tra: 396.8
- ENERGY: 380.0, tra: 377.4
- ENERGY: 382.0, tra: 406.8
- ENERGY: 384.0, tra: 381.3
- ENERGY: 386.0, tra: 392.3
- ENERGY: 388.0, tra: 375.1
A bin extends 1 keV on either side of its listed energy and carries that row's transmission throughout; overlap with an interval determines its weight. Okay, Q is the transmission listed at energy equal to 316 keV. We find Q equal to 351.7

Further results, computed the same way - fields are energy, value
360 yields 393.5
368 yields 395.4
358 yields 383.4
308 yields 390.9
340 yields 375.8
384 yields 381.3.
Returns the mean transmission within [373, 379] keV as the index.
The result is 399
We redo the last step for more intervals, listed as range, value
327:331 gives 274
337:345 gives 372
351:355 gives 403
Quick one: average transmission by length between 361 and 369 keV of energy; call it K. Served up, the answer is 393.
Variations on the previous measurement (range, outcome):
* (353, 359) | 402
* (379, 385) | 388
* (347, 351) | 400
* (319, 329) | 283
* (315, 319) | 345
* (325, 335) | 277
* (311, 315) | 392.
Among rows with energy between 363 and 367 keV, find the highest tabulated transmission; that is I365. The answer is 391.2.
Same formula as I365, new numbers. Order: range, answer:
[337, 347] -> 403.5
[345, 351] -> 405.6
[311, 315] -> 399.8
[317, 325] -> 338.2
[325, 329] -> 274.3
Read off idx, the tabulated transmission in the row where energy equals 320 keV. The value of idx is 314.6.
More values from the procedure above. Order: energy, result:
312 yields 399.8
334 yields 285.2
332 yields 281.7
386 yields 392.3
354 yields 412.7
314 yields 385.1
